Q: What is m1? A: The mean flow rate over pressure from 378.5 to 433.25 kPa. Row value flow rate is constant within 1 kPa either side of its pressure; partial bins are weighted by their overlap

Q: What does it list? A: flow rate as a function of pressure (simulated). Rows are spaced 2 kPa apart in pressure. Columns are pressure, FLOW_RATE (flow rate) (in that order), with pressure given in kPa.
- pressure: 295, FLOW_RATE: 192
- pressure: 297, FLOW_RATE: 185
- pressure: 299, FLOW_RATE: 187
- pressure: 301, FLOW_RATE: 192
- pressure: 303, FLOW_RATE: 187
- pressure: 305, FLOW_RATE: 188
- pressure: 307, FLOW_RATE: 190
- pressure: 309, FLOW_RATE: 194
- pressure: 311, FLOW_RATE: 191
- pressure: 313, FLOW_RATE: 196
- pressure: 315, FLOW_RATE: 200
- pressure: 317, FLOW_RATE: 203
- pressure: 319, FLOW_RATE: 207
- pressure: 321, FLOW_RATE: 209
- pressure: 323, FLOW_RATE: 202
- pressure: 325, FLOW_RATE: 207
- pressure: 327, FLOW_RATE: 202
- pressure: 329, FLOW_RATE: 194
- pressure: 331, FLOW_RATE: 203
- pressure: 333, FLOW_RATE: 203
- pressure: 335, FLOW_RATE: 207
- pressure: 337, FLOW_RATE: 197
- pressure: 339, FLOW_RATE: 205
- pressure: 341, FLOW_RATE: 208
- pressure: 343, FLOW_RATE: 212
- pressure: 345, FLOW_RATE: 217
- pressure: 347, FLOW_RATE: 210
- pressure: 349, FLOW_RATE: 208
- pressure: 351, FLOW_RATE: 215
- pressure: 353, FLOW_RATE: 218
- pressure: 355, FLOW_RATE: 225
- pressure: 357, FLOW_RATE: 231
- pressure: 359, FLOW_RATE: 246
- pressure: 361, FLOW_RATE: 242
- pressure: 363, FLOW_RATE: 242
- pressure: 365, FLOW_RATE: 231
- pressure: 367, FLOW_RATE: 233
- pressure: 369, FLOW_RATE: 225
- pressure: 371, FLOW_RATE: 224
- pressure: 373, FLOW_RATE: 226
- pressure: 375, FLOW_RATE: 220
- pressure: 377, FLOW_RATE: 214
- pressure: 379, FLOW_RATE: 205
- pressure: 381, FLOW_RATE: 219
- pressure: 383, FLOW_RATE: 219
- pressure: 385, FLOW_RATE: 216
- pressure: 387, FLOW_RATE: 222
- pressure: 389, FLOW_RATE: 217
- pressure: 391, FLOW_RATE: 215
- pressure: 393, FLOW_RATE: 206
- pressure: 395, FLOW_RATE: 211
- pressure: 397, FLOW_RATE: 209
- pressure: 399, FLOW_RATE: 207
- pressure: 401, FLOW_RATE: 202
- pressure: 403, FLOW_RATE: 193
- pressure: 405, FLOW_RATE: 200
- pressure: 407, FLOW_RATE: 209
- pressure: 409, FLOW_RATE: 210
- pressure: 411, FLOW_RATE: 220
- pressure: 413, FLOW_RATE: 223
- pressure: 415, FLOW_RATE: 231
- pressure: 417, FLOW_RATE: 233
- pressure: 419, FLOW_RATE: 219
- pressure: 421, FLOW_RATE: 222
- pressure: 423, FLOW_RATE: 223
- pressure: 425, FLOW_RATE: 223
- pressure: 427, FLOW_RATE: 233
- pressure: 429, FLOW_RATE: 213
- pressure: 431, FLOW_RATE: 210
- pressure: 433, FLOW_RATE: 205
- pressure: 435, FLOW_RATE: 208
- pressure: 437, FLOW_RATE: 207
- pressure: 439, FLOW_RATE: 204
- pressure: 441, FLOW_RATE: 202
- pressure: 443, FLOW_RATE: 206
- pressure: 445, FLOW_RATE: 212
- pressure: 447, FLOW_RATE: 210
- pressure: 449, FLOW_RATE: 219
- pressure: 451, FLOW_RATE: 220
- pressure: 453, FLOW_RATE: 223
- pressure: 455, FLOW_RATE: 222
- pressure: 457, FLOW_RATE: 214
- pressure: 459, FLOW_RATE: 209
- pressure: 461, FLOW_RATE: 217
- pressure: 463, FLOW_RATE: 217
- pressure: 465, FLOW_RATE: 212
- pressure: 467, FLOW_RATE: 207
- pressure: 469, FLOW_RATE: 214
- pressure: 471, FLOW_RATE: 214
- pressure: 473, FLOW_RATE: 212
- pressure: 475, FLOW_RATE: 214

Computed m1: 215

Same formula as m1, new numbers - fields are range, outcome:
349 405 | 219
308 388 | 214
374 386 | 216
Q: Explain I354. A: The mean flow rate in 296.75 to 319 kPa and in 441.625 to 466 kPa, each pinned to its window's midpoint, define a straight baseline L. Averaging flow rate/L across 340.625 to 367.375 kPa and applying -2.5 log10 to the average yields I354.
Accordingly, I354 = -0.12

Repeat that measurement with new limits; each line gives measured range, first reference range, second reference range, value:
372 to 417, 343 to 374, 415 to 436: 0.04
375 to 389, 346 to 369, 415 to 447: 0.03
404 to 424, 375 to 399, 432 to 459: -0.03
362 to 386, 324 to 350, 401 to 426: -0.06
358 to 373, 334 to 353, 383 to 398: -0.11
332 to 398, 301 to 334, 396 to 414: -0.07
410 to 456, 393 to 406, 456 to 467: -0.04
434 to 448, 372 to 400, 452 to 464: 0.05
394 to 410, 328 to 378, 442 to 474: 0.06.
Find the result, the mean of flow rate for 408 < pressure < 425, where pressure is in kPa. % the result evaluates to 223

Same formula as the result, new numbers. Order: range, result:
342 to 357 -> 216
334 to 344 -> 206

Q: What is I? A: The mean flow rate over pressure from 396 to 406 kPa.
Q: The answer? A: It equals 202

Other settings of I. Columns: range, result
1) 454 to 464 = 216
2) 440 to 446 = 207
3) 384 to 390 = 218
